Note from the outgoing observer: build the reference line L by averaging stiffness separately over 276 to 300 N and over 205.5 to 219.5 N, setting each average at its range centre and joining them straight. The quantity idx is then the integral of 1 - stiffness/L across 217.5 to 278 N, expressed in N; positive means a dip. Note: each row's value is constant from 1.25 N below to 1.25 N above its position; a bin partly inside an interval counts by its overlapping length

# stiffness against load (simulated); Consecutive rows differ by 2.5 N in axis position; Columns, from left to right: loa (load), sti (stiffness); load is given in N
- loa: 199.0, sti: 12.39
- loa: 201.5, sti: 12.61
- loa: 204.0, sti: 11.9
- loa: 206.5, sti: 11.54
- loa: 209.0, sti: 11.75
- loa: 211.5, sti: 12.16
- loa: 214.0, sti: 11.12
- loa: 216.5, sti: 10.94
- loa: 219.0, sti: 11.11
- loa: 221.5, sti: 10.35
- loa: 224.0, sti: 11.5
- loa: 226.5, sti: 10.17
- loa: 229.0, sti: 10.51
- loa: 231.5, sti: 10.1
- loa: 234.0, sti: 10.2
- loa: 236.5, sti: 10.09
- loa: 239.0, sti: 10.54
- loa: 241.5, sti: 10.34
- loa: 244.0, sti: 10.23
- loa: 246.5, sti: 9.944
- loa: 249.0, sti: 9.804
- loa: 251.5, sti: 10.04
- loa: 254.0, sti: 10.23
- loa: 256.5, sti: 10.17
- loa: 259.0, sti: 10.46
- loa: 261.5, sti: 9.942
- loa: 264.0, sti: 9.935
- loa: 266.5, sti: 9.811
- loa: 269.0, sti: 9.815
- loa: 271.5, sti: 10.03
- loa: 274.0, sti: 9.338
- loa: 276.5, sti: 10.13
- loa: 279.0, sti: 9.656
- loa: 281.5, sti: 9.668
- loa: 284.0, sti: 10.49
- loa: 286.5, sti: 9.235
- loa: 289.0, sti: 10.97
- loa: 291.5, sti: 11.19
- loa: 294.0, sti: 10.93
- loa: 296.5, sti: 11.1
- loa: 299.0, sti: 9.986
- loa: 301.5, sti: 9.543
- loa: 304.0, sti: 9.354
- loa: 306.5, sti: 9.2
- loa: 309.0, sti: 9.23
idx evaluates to 4.1 N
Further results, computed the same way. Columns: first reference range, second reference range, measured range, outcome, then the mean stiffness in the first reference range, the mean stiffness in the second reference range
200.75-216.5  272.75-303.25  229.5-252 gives 1.9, 11.8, 10.2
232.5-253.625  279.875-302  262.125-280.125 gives 0.8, 10.2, 10.4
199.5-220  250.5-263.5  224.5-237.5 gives 0.8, 11.7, 10.2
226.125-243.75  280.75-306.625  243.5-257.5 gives 0.3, 10.3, 10.2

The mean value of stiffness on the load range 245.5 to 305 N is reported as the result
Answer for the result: 10.1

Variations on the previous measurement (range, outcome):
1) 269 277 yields 9.8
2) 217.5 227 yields 10.8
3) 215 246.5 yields 10.5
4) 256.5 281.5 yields 9.9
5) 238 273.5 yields 10.1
